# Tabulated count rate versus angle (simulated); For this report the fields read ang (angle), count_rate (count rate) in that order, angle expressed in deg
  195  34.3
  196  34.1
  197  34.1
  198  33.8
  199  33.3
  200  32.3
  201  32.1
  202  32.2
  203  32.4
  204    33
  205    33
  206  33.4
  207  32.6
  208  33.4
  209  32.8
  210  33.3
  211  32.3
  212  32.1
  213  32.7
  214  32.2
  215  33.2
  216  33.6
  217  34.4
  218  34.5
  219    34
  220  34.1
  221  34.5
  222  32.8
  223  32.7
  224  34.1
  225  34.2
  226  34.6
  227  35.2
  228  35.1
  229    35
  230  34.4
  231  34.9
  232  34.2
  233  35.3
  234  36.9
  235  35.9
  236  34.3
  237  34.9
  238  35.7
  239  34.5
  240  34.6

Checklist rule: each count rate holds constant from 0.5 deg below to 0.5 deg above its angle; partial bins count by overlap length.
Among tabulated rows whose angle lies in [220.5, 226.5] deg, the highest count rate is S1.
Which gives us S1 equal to 34.6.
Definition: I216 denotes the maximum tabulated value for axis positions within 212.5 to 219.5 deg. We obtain 34.5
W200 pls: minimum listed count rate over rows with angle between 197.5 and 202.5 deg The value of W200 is 32.1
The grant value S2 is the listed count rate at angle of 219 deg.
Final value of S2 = 34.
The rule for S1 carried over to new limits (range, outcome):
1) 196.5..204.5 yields 34.1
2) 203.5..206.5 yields 33.4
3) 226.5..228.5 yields 35.2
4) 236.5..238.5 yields 35.7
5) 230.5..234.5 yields 36.9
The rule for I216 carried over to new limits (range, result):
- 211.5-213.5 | 32.7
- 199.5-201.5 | 32.3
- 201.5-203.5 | 32.4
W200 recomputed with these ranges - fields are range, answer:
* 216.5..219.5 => 34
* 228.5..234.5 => 34.2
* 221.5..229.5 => 32.7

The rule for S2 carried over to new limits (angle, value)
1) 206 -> 33.4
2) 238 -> 35.7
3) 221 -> 34.5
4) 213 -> 32.7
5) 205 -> 33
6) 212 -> 32.1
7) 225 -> 34.2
